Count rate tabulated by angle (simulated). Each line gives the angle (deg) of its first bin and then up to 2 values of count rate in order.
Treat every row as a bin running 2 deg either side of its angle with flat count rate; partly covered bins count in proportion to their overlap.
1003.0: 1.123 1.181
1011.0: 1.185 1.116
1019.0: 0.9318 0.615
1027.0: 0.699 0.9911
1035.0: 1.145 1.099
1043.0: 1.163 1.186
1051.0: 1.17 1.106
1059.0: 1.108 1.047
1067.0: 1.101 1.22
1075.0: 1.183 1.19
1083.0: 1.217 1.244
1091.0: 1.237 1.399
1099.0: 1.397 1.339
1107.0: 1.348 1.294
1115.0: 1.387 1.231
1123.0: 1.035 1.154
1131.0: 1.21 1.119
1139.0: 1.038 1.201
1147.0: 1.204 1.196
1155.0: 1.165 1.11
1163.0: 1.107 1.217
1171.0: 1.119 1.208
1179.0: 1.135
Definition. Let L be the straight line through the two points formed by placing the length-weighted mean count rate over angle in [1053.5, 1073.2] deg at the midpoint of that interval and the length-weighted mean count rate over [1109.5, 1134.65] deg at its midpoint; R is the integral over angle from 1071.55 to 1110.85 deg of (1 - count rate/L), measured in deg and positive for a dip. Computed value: -4.1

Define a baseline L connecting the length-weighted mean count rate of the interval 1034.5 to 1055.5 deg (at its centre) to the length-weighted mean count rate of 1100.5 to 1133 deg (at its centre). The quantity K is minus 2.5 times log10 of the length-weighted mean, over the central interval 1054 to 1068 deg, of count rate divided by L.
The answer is 0.08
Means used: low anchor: 1.15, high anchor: 1.25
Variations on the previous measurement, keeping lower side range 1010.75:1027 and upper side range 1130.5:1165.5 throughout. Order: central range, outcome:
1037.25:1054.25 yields -0.202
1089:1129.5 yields -0.192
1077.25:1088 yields -0.184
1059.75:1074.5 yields -0.134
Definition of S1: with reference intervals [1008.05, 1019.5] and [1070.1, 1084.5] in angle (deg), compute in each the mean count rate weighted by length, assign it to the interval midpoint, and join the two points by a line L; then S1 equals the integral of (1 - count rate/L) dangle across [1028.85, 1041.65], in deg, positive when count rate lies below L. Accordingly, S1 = 0.7 deg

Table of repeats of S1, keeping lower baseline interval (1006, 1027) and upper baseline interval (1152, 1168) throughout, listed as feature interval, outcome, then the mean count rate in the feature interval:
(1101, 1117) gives -3.80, 1.34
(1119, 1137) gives -0.53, 1.14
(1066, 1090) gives -3.50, 1.2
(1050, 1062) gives -1.18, 1.12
